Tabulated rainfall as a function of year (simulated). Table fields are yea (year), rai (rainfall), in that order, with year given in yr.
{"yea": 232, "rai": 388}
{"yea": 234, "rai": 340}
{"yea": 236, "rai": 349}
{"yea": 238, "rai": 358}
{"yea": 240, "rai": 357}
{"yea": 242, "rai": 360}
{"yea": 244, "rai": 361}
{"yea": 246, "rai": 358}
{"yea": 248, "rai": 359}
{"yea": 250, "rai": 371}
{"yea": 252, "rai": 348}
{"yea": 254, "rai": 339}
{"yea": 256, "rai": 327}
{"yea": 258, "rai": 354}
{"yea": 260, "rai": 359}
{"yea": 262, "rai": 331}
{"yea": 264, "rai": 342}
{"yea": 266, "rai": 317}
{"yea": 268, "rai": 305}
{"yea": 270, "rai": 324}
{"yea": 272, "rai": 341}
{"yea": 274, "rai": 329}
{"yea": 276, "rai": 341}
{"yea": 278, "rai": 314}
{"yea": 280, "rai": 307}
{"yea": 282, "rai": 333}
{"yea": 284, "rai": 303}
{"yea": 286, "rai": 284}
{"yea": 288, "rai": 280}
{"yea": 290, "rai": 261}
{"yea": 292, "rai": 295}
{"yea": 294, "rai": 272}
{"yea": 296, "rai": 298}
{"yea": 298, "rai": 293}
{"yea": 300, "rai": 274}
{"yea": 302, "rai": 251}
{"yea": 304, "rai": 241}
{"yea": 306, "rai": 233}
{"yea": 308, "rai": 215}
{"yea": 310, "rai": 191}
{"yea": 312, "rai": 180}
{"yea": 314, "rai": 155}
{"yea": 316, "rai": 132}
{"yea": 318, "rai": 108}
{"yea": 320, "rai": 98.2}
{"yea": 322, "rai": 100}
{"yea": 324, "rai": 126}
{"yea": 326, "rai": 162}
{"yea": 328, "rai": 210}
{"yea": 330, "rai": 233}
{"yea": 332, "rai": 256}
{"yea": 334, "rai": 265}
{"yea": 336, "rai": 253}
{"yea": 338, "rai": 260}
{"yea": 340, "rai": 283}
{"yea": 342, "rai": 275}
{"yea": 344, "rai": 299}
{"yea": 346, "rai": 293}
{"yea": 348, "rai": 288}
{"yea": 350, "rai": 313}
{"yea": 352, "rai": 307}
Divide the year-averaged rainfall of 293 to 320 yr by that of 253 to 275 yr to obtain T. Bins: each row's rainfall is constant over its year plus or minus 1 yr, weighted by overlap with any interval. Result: 0.6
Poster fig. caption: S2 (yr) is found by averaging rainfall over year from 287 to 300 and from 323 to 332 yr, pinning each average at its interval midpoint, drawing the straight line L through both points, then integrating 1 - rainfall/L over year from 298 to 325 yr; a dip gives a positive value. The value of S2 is 6.5 yr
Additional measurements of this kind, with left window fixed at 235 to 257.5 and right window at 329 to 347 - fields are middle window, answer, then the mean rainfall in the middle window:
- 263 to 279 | 0.2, 327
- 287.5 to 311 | 3.6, 258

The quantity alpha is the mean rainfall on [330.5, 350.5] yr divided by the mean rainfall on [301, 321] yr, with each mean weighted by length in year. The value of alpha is 1.53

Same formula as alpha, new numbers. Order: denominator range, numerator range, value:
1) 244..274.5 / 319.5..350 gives 0.68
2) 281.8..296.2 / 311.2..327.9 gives 0.47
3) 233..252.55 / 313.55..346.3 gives 0.58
